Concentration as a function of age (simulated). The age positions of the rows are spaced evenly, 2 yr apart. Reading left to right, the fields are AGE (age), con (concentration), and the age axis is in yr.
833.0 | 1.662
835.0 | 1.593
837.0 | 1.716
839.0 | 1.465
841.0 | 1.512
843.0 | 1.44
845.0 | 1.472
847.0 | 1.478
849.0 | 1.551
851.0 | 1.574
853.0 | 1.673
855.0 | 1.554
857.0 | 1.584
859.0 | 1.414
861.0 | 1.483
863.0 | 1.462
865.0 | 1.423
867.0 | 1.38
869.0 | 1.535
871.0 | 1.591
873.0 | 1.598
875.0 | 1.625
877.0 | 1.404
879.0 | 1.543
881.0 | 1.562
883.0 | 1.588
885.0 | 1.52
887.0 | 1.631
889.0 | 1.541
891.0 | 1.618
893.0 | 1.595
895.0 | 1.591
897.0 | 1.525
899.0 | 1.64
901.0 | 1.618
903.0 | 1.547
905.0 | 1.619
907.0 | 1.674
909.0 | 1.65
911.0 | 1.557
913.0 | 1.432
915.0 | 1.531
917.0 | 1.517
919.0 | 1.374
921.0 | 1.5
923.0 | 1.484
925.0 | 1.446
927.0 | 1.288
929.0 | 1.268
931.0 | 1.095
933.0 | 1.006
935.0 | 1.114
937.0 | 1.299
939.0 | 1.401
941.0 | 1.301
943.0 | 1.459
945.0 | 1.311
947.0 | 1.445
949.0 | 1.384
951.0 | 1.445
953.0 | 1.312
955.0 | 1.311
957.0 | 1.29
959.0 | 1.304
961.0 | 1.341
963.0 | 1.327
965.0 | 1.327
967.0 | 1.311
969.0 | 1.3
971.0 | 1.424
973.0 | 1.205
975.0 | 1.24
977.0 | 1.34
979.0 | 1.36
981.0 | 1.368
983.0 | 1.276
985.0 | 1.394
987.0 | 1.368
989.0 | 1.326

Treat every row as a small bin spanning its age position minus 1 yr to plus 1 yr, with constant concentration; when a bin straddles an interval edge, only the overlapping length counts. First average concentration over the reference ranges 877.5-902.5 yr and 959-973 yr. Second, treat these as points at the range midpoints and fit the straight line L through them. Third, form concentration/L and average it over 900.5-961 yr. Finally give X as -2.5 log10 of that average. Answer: 0.04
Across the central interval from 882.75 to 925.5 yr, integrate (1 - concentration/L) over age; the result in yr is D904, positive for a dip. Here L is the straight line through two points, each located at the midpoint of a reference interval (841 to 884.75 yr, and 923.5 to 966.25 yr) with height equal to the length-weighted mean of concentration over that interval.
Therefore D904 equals -4.2 yr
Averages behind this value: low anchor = 1.52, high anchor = 1.31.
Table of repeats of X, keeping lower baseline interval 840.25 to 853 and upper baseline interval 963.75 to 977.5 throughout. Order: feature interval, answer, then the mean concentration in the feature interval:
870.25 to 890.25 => -0.072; 1.56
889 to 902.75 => -0.113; 1.59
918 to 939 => 0.070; 1.29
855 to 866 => 0.010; 1.48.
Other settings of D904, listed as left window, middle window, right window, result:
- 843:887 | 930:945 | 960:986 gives 1.6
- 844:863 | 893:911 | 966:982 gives -2.0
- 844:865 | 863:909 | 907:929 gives -2.0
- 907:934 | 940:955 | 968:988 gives -0.1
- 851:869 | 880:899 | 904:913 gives -0.2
